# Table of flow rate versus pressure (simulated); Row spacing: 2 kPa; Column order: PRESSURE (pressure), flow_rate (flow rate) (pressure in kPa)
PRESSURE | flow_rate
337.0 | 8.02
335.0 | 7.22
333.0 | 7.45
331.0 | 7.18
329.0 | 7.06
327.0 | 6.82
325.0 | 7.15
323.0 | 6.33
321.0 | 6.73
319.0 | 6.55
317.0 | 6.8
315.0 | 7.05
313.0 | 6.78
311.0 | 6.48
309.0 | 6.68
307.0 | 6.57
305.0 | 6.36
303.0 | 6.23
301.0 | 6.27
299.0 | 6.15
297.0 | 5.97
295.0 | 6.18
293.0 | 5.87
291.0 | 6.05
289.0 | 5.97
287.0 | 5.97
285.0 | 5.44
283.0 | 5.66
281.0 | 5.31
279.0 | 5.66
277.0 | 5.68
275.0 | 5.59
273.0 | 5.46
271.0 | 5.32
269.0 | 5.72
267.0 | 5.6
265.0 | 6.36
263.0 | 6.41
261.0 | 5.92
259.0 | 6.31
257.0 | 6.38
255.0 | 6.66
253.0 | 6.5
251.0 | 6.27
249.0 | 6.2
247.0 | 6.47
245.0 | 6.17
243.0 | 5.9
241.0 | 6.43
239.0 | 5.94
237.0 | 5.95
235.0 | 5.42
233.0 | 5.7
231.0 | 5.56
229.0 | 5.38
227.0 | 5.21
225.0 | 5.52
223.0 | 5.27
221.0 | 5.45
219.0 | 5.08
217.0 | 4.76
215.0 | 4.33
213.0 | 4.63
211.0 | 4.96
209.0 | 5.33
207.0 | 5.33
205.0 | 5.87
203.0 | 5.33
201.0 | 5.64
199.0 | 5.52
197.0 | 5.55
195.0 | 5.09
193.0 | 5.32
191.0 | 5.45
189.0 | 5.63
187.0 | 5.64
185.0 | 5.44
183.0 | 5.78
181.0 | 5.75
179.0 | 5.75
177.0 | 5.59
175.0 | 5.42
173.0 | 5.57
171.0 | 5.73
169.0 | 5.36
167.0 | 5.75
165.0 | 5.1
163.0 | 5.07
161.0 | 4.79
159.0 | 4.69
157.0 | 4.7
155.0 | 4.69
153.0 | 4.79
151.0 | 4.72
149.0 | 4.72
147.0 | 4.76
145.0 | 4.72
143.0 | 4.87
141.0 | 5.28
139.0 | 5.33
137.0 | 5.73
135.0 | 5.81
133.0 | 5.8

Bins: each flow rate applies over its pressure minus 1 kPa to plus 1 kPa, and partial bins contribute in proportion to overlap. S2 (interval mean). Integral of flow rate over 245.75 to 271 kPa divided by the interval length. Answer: 6.2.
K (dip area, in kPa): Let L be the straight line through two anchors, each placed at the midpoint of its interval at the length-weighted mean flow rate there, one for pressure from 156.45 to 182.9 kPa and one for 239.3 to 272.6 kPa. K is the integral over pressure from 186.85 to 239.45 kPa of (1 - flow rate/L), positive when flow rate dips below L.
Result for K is 3.6 kPa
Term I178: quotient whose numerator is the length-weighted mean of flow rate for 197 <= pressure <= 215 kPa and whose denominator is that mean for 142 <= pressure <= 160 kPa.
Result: 1.11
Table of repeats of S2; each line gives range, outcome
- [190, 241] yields 5.36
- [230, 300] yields 5.95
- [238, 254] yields 6.24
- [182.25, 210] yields 5.49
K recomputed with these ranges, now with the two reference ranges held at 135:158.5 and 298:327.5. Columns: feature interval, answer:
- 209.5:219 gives 1.5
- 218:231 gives 0.9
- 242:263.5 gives -1.0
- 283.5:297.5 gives 1.0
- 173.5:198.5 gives -0.9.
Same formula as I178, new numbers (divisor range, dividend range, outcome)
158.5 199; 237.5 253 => 1.14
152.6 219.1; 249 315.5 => 1.15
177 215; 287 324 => 1.18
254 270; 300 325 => 1.07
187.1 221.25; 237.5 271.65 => 1.17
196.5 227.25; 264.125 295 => 1.09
